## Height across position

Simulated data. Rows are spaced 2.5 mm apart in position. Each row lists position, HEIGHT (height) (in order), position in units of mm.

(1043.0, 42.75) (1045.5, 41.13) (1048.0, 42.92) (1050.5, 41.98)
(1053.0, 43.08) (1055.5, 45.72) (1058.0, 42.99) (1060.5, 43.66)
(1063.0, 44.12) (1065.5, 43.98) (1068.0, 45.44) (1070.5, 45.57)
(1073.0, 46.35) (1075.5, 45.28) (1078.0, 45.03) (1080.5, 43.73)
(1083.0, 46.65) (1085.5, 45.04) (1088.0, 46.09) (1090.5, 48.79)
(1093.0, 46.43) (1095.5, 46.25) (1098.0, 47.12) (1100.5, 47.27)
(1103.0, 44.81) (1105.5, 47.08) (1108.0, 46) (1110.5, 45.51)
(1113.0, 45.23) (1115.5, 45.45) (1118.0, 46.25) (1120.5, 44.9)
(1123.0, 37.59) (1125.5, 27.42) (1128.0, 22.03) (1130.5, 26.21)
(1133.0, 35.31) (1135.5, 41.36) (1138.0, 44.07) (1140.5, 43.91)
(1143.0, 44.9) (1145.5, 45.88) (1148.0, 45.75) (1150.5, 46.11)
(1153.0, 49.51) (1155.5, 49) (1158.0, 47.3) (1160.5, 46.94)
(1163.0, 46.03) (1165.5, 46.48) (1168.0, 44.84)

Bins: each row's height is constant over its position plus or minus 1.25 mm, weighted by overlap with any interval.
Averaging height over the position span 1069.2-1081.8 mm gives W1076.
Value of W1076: 45.2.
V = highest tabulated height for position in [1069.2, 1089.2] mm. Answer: 46.65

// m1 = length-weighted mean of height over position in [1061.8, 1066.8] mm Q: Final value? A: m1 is 44.1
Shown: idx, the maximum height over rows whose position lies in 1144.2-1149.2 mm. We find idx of 45.88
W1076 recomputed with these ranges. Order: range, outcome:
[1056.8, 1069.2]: 44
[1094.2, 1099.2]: 46.7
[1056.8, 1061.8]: 43.3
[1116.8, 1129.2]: 35.7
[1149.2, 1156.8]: 48.2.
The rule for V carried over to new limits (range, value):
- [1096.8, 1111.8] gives 47.27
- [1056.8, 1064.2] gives 44.12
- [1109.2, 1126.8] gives 46.25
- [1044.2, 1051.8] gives 42.92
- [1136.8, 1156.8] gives 49.51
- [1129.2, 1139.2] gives 44.07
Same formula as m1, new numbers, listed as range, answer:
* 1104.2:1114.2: 46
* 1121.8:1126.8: 32.3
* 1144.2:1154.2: 46.8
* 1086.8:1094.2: 47.1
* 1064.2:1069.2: 44.7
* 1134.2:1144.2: 43.5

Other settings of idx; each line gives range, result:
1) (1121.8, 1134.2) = 37.59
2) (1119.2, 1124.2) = 44.9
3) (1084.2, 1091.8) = 48.79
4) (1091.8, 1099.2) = 47.12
